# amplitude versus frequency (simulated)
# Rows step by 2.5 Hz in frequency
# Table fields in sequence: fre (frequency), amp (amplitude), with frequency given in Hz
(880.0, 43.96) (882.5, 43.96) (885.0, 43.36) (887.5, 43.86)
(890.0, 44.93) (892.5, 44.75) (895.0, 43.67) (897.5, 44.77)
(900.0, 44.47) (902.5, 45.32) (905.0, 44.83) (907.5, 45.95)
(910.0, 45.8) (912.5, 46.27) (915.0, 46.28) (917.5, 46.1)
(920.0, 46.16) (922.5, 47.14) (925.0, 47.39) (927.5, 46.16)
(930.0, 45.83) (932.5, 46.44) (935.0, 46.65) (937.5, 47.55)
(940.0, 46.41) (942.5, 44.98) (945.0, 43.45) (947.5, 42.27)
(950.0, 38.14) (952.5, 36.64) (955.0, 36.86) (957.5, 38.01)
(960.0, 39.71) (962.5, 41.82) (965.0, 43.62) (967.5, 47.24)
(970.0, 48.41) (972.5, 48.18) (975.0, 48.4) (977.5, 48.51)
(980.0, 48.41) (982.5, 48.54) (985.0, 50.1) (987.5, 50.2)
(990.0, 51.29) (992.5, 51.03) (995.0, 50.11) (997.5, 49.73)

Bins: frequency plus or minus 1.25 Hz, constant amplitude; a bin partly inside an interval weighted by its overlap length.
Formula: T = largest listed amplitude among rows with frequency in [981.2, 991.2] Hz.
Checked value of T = 51.29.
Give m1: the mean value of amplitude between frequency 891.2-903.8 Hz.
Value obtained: 44.6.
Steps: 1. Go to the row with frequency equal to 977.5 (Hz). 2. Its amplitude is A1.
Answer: 48.51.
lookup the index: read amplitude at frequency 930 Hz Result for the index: 45.83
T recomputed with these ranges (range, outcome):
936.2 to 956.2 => 47.55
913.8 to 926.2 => 47.39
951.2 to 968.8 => 47.24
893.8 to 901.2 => 44.77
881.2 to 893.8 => 44.93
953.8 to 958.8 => 38.01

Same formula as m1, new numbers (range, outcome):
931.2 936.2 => 46.5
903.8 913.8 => 45.7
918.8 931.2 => 46.5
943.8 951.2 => 41.3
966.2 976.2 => 48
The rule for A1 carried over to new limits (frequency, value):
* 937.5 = 47.55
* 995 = 50.11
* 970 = 48.41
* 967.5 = 47.24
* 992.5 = 51.03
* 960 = 39.71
